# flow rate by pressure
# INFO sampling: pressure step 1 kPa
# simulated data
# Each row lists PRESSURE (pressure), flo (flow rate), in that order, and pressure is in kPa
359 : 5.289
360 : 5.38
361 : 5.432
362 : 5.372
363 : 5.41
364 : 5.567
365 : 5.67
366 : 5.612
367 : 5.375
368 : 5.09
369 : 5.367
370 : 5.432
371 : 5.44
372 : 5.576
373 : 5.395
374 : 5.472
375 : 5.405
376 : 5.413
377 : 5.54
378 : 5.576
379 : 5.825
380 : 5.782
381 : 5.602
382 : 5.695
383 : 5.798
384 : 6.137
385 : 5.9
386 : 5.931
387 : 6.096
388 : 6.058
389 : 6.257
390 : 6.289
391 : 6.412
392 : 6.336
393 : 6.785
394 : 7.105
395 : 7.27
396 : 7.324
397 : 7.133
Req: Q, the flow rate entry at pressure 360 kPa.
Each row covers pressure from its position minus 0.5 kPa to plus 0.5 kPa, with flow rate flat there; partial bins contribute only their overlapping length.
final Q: 5.38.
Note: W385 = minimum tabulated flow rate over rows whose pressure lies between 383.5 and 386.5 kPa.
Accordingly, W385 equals 5.9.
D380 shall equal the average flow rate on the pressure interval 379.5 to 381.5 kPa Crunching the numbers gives 5.69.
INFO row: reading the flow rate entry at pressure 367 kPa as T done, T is 5.375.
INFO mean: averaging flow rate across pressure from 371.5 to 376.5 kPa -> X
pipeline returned 5.45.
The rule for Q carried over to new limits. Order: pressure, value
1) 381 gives 5.602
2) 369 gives 5.367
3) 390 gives 6.289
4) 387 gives 6.096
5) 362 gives 5.372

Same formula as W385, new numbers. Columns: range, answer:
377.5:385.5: 5.576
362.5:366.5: 5.41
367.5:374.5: 5.09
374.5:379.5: 5.405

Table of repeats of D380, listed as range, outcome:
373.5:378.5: 5.48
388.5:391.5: 6.32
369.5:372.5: 5.48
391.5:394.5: 6.74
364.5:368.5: 5.44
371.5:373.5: 5.49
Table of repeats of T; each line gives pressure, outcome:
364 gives 5.567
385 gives 5.9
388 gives 6.058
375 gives 5.405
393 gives 6.785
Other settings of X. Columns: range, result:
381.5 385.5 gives 5.88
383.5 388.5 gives 6.02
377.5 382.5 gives 5.7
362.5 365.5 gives 5.55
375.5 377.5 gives 5.48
